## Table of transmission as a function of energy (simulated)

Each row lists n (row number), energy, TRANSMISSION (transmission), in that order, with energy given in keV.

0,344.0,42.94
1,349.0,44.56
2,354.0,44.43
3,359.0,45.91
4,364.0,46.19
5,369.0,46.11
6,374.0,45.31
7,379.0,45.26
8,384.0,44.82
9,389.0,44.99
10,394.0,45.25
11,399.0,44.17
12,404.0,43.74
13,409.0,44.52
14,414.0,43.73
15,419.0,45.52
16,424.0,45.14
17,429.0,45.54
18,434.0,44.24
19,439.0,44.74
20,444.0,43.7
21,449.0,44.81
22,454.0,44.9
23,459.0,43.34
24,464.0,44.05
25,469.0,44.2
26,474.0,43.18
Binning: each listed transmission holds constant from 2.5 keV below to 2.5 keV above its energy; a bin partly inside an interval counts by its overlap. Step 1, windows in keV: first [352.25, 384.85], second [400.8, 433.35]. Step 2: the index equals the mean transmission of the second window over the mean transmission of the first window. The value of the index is 1.0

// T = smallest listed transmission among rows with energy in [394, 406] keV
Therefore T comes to 43.74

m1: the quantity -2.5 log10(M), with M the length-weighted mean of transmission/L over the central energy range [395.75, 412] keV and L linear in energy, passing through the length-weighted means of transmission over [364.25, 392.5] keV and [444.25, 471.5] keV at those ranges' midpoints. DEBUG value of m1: 0.02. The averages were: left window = 45.4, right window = 44.2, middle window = 44.2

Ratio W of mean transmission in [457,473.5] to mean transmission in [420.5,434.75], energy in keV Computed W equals 0.97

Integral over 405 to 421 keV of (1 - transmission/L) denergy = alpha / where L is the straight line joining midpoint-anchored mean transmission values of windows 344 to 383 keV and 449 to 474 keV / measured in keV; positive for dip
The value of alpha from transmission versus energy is 0.1 keV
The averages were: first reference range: 45.2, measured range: 44.5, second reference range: 44.1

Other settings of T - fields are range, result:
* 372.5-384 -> 44.82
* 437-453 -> 43.7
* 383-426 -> 43.73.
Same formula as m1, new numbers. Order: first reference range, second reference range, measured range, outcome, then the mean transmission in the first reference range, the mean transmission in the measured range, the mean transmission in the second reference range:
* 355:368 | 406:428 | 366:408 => 0.01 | 45.9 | 45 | 44.8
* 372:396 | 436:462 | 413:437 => -0.01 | 45.1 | 44.9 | 44.3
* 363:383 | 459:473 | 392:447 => 0.00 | 45.6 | 44.6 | 43.9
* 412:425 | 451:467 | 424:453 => 0.00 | 44.8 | 44.7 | 44.1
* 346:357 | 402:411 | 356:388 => -0.03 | 44.5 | 45.6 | 44.1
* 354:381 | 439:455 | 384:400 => 0.01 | 45.6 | 44.9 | 44.5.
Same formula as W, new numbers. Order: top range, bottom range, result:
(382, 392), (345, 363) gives 1.00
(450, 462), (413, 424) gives 0.99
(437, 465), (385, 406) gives 0.99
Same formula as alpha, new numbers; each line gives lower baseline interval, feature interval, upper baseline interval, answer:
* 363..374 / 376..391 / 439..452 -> 0.20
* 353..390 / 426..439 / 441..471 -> -0.10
